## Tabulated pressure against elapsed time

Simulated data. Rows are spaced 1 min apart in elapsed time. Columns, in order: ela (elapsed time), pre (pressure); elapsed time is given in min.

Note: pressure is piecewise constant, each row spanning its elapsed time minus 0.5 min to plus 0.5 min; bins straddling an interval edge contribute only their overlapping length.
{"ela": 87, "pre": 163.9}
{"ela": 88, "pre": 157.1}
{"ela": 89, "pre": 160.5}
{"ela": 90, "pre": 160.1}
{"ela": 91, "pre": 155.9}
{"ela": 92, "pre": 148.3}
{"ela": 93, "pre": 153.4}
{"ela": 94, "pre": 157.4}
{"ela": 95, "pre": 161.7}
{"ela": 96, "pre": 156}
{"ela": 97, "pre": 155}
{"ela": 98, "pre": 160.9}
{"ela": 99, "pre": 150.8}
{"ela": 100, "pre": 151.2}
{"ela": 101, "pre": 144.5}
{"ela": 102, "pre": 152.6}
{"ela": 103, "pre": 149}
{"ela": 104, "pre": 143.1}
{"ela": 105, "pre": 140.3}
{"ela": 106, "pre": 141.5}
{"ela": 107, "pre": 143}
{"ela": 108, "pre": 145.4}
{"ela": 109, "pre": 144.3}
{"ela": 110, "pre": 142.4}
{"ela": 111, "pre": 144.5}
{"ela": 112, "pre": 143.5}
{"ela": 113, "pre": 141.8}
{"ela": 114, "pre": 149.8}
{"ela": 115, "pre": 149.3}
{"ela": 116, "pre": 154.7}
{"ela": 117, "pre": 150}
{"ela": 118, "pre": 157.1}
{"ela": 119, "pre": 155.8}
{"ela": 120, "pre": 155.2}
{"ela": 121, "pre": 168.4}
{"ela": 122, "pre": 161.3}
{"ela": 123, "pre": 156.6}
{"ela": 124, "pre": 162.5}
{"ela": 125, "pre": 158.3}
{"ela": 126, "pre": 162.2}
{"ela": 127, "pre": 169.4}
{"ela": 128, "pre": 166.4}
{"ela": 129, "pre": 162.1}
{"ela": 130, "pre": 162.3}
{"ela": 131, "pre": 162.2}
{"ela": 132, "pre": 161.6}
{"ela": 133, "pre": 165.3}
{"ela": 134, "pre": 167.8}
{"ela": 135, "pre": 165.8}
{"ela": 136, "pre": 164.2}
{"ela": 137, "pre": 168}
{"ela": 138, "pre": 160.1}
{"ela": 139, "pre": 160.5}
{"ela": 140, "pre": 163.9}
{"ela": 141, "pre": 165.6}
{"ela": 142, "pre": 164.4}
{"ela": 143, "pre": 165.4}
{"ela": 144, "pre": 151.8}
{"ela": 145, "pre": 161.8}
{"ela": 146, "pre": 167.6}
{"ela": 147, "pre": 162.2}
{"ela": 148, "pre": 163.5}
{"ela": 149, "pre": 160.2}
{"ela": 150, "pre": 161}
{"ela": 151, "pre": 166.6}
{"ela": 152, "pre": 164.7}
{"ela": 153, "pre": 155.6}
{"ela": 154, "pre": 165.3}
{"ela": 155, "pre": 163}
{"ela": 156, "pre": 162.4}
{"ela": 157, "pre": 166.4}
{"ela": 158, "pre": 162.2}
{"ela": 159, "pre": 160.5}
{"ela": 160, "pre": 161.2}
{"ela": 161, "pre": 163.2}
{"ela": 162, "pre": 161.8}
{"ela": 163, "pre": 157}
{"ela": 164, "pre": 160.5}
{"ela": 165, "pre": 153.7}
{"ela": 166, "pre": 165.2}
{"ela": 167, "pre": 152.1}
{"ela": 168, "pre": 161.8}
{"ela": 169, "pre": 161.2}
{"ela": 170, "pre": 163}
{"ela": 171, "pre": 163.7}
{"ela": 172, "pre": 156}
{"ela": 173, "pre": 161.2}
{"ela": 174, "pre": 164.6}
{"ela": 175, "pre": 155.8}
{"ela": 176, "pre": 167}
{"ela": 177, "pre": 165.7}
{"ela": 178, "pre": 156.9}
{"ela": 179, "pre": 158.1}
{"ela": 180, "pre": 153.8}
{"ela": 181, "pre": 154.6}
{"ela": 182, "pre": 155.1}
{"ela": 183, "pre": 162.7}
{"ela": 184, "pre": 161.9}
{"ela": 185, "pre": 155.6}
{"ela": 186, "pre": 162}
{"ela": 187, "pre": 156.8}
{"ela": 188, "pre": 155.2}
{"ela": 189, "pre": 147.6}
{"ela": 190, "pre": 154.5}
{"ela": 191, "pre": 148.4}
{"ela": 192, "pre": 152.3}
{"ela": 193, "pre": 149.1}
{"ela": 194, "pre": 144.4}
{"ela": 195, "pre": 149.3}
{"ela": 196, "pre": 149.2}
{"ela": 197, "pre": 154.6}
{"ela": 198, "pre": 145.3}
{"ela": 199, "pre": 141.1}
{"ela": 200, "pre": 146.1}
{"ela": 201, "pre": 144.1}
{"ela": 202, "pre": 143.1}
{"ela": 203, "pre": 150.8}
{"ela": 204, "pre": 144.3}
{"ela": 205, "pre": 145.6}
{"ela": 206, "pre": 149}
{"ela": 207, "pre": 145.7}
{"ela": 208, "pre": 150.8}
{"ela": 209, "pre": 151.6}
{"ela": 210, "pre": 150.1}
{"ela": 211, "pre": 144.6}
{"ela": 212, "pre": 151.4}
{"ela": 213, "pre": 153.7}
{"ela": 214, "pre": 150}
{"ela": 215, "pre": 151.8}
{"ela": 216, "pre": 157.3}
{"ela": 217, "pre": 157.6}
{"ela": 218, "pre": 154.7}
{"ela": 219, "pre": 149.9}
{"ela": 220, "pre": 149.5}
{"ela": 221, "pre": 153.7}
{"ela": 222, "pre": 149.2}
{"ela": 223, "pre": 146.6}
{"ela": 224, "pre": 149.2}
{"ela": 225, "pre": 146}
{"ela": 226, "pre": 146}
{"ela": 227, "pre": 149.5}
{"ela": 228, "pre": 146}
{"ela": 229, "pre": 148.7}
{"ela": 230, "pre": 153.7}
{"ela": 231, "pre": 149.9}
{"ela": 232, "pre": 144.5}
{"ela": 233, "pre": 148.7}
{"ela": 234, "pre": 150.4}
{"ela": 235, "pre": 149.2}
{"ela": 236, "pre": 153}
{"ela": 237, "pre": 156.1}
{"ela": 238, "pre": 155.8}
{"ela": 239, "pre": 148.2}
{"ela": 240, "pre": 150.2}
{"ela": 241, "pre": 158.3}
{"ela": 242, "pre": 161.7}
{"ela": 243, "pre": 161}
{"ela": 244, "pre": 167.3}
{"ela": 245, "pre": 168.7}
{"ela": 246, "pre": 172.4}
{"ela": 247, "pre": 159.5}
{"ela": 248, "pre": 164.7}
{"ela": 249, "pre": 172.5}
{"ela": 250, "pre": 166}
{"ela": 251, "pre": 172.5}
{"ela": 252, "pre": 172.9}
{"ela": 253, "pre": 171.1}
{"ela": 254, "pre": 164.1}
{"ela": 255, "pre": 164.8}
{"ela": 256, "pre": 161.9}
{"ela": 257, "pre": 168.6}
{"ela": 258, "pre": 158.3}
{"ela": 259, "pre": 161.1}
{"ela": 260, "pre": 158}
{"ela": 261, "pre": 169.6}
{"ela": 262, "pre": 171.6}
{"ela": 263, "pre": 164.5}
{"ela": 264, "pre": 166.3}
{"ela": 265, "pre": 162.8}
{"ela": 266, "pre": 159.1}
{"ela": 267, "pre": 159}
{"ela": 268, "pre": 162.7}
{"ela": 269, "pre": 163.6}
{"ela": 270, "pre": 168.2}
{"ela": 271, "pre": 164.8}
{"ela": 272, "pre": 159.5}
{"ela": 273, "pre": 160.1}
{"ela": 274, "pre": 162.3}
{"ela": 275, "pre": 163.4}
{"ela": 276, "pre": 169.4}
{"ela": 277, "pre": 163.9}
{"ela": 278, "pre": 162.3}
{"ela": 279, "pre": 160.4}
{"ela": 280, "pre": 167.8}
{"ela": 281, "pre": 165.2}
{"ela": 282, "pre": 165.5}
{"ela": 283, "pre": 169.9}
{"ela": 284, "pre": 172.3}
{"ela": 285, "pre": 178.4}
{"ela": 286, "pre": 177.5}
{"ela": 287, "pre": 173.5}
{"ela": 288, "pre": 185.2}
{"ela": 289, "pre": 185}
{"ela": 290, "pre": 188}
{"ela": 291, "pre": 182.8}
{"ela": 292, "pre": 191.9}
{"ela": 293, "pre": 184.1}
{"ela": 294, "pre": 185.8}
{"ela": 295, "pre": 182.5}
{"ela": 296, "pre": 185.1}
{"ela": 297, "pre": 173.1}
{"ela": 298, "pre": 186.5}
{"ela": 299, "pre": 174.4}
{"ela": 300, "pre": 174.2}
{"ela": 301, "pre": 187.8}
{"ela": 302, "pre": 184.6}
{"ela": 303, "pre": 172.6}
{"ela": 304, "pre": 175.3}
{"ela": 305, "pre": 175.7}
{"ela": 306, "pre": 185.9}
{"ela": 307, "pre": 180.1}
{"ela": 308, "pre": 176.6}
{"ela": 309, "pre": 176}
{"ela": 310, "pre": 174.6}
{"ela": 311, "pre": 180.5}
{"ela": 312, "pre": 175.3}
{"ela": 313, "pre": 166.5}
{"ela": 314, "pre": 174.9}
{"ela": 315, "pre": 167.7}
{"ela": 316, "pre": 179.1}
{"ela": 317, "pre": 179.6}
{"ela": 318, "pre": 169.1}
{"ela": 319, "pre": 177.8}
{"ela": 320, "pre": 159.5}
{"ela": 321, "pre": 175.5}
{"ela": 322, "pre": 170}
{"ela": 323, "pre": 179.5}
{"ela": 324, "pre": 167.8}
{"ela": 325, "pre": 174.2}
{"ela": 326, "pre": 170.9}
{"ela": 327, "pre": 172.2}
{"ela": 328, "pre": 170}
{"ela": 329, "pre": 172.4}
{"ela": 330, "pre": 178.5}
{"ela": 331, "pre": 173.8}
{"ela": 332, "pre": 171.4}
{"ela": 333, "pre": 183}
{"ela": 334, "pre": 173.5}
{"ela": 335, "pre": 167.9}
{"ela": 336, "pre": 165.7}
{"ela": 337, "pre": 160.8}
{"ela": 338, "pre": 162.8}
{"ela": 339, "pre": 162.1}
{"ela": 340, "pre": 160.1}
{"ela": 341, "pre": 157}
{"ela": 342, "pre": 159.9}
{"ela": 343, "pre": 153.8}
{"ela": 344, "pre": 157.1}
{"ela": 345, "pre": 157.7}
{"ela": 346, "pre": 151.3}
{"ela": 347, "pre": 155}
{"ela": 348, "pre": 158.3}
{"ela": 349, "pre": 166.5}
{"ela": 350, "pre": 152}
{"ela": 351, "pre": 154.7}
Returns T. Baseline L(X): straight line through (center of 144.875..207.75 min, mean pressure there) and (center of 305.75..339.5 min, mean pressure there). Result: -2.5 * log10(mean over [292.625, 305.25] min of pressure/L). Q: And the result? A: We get -0.06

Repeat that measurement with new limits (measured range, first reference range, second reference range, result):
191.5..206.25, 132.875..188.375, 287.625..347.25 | 0.119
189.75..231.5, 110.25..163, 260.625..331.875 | 0.117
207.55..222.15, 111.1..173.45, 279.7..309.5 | 0.118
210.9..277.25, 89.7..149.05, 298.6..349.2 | 0.045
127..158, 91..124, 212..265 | -0.072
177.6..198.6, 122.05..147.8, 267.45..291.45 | 0.081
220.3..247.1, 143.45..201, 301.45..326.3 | 0.081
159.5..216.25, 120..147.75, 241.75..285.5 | 0.067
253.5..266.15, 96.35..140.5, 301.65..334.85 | 0.032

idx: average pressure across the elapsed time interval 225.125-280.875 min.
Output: 161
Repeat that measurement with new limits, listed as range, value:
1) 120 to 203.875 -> 159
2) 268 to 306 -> 174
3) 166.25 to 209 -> 154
